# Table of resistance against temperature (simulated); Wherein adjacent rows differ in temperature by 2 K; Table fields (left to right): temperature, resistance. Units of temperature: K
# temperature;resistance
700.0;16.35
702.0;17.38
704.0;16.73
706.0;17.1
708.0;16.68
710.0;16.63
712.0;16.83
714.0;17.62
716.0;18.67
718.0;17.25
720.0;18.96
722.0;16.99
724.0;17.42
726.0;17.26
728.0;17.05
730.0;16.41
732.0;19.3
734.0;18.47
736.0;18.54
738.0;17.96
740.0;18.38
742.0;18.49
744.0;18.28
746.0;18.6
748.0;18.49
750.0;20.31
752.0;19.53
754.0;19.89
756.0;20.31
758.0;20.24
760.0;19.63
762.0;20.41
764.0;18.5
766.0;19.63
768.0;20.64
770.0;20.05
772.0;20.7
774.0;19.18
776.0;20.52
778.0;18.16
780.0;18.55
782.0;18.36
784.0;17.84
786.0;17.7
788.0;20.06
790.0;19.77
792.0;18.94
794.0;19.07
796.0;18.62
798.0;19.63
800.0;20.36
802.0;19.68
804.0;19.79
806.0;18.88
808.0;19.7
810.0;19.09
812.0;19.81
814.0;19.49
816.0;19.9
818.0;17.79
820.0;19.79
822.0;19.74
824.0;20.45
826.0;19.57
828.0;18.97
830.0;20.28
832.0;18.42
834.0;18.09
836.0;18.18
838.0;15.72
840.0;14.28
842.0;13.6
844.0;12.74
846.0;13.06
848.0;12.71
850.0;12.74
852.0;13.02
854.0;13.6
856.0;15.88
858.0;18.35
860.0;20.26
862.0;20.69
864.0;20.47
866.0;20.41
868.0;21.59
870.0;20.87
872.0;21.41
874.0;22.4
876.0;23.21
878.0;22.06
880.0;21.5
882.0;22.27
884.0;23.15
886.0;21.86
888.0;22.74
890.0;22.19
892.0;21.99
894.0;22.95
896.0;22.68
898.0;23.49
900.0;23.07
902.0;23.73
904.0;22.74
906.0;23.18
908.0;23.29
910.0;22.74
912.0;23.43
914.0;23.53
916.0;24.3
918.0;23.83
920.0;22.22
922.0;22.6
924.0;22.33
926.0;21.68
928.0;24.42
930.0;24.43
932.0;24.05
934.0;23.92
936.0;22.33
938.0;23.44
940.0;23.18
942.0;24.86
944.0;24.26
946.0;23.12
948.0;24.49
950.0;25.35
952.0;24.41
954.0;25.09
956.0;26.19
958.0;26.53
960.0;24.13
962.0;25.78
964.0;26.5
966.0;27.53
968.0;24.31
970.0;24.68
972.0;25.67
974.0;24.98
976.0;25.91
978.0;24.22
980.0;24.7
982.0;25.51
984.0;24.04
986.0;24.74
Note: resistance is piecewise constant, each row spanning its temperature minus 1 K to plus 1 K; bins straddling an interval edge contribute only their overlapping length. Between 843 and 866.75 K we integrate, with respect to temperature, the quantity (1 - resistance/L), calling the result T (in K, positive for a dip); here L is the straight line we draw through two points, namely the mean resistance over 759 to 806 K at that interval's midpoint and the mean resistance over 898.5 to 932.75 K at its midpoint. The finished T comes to 6.0 K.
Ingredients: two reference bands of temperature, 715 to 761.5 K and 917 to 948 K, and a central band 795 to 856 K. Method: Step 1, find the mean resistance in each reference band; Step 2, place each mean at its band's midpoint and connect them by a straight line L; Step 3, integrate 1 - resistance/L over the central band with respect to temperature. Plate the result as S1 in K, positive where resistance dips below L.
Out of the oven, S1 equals 9.2 K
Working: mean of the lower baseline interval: 18.6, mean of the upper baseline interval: 23.4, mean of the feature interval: 17.6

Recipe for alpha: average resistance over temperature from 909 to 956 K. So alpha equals 23.7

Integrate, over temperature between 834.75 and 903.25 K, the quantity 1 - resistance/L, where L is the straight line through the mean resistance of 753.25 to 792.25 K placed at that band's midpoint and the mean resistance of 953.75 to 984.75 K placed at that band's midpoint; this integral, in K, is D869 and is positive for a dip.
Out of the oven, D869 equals 9.3 K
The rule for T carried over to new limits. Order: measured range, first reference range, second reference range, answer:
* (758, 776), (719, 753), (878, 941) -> -0.7 K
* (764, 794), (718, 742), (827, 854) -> -4.4 K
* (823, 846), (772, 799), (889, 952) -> 3.9 K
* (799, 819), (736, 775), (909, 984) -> 1.3 K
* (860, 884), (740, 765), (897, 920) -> 0.9 K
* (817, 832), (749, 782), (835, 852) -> -3.9 K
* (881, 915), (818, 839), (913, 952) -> -1.3 K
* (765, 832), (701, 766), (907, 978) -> 2.4 K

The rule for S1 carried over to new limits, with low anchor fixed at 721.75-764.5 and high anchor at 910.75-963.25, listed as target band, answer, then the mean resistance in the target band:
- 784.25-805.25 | 0.84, 19.3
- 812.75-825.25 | 0.74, 19.5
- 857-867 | 0.87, 20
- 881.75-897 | 0.14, 22.5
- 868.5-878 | 0.13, 22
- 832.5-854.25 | 7.06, 14.5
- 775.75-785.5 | 0.60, 18.5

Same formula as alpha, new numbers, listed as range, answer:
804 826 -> 19.5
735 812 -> 19.3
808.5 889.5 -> 18.8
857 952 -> 22.7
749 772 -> 20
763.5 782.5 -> 19.5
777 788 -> 18.3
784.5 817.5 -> 19.4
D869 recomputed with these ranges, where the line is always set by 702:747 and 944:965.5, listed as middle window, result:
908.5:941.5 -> 1.2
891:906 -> 0.2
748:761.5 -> -0.9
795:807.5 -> 0.4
